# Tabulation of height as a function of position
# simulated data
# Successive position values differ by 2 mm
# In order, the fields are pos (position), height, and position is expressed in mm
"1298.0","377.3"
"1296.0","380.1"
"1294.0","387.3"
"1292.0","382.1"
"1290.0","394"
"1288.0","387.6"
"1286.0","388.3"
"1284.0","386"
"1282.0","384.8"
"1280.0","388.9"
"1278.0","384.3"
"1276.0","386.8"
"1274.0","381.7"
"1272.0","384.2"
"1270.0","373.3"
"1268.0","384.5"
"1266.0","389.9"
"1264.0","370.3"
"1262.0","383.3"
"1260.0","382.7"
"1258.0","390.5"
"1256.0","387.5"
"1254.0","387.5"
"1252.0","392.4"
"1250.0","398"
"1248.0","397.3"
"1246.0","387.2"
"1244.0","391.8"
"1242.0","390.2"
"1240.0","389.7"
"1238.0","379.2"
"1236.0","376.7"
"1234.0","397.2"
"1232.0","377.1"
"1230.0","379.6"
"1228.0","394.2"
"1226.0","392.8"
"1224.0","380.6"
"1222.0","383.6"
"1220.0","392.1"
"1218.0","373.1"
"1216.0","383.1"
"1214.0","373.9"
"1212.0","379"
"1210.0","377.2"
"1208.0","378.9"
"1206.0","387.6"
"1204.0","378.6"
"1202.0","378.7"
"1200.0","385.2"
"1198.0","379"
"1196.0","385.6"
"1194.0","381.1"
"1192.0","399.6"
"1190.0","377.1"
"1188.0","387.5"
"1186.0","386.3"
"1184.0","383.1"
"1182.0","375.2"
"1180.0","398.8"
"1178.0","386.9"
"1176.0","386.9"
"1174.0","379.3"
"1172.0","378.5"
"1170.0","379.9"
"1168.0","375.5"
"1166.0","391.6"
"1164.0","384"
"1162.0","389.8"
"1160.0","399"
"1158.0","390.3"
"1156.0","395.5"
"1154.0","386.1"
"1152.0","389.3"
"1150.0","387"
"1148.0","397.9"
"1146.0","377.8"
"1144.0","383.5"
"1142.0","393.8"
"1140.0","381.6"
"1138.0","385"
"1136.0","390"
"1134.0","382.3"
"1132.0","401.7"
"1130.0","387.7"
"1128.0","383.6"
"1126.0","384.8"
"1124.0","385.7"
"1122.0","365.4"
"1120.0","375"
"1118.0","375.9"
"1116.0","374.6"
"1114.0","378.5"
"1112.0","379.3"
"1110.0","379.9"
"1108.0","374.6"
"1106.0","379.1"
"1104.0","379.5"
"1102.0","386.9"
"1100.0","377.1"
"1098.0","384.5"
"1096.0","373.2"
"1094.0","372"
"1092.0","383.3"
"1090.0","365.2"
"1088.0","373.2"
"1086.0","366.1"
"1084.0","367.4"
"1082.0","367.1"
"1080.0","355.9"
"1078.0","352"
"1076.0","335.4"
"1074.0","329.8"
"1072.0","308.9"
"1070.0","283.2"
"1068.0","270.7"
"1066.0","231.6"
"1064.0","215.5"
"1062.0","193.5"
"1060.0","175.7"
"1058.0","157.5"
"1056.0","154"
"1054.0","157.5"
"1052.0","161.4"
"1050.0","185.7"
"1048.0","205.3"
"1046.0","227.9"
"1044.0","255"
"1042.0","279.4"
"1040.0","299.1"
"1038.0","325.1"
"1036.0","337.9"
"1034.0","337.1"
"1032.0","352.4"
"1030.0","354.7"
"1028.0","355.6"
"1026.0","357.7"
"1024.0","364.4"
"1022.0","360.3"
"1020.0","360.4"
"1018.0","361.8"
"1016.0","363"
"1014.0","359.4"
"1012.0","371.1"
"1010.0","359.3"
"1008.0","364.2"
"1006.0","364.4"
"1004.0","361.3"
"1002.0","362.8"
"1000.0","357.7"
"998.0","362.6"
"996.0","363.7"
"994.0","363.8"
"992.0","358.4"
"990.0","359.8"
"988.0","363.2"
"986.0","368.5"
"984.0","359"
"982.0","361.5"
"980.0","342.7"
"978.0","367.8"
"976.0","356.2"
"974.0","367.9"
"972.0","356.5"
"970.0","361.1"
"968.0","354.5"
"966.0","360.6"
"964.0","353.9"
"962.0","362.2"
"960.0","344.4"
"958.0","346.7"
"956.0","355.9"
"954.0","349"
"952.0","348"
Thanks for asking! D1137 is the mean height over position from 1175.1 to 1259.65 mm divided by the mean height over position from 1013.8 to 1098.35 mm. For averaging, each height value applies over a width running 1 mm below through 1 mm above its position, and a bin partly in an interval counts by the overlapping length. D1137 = 1.27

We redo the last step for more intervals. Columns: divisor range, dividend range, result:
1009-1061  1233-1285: 1.33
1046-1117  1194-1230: 1.24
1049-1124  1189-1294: 1.21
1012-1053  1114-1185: 1.24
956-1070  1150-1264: 1.21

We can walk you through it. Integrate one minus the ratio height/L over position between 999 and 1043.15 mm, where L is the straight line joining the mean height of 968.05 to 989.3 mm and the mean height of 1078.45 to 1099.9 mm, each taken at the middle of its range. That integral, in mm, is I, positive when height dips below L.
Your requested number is 1.7 mm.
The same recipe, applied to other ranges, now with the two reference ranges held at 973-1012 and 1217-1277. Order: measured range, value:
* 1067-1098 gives 1.9 mm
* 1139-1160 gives -0.7 mm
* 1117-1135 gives -0.4 mm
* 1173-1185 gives -0.2 mm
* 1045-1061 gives 8.2 mm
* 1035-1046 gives 2.2 mm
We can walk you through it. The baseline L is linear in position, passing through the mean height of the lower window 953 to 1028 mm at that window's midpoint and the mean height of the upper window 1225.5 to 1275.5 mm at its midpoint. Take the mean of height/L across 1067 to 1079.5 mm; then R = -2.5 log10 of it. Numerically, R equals 0.17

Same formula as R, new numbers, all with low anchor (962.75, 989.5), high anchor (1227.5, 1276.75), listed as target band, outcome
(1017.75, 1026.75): 0.01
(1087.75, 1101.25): -0.01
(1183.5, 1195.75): -0.02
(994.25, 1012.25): 0.00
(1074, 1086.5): 0.04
